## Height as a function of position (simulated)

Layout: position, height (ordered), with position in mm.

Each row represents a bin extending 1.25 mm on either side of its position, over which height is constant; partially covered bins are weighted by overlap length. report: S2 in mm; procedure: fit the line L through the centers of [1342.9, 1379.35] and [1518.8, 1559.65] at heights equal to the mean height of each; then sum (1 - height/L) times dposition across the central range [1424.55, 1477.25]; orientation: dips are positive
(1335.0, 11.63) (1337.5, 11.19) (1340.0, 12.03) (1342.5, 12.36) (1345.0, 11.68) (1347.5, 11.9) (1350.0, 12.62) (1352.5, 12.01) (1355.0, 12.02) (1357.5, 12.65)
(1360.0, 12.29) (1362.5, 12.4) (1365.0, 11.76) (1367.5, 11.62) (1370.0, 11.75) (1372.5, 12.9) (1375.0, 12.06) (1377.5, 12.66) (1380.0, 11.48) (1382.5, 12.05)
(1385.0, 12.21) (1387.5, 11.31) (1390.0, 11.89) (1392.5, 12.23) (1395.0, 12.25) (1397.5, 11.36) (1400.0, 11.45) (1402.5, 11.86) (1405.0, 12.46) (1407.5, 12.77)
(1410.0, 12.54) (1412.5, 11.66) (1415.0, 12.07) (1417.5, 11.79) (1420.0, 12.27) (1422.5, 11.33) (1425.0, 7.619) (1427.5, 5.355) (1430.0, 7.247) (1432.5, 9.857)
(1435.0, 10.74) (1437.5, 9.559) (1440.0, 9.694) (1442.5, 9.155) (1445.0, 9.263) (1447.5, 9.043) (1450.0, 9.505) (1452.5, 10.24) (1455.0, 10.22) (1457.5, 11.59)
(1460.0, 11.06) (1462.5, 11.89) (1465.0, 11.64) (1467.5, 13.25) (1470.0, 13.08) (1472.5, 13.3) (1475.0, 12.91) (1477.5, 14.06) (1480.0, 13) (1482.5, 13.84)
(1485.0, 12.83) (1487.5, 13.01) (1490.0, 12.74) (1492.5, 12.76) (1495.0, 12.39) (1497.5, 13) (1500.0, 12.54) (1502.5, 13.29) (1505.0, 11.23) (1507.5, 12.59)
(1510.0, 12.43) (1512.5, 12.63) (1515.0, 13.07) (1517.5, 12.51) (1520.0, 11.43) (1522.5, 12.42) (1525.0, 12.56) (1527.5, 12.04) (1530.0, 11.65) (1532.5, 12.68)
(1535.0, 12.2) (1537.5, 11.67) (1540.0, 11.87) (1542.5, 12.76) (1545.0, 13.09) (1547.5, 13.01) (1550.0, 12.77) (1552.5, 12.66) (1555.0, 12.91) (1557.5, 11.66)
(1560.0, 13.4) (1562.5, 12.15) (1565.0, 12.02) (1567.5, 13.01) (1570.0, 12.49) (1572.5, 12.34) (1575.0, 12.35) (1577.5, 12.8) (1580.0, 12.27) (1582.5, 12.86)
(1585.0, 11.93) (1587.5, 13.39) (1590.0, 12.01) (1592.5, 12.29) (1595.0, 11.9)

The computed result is 8.0 mm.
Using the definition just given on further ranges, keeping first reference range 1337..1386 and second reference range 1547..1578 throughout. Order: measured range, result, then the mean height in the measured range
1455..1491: -0.8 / 12.6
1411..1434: 4.3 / 9.95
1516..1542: 0.7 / 12.1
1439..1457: 3.8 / 9.67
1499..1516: -0.1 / 12.5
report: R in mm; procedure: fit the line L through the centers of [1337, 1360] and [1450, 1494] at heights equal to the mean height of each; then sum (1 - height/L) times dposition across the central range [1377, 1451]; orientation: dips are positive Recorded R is 8.58 mm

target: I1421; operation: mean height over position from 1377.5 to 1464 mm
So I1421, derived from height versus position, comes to 10.8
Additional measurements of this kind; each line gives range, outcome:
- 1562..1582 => 12.5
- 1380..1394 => 11.9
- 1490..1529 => 12.5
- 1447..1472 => 11.3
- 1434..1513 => 11.8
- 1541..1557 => 12.8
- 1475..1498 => 13.1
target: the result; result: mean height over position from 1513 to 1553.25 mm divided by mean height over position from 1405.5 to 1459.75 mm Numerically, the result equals 1.2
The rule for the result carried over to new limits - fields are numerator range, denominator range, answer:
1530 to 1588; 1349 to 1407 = 1.04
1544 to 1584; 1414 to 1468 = 1.24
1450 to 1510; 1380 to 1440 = 1.12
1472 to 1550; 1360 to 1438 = 1.11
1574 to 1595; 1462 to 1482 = 0.96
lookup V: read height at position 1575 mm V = 12.35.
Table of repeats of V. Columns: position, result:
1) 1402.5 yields 11.86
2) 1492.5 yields 12.76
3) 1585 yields 11.93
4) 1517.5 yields 12.51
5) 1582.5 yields 12.86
